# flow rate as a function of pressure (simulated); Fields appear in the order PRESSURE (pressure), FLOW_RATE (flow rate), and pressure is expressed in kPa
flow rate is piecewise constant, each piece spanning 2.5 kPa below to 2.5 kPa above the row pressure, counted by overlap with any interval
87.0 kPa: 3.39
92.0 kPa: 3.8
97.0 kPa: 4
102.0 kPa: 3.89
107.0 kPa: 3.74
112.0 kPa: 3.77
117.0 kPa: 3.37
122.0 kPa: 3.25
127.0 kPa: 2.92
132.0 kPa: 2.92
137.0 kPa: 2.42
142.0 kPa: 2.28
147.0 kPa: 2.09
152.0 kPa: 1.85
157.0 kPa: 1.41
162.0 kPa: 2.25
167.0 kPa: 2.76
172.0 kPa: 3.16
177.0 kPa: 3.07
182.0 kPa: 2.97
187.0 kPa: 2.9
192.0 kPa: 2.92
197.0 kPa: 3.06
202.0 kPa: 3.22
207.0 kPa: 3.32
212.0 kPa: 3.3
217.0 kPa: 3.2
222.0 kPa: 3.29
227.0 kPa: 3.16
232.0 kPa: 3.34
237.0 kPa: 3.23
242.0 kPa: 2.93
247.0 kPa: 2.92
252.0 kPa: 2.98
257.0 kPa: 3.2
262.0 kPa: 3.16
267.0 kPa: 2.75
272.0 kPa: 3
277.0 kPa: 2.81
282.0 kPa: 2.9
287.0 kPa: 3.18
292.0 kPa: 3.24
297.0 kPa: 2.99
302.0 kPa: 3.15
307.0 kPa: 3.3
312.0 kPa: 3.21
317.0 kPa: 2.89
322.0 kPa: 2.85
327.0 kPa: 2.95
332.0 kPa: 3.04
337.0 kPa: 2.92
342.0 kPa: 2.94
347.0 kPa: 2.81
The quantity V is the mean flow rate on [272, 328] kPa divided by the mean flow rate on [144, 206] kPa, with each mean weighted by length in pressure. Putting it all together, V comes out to 1.1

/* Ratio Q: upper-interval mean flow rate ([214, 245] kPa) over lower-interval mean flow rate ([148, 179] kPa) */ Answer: 1.33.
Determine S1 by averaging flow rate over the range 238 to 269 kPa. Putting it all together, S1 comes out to 3.01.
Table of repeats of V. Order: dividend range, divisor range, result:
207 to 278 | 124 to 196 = 1.20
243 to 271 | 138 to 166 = 1.47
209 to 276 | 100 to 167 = 1.12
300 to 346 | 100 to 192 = 1.07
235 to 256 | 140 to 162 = 1.56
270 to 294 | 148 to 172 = 1.38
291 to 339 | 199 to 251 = 0.96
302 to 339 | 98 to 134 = 0.88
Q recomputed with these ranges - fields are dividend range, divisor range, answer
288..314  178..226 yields 1.02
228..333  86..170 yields 1.04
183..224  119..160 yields 1.31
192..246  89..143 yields 0.95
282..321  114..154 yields 1.17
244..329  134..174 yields 1.33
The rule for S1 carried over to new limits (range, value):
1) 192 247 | 3.18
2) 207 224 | 3.27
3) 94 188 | 2.9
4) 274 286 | 2.9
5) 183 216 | 3.12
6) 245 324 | 3.03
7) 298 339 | 3.04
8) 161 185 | 2.88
